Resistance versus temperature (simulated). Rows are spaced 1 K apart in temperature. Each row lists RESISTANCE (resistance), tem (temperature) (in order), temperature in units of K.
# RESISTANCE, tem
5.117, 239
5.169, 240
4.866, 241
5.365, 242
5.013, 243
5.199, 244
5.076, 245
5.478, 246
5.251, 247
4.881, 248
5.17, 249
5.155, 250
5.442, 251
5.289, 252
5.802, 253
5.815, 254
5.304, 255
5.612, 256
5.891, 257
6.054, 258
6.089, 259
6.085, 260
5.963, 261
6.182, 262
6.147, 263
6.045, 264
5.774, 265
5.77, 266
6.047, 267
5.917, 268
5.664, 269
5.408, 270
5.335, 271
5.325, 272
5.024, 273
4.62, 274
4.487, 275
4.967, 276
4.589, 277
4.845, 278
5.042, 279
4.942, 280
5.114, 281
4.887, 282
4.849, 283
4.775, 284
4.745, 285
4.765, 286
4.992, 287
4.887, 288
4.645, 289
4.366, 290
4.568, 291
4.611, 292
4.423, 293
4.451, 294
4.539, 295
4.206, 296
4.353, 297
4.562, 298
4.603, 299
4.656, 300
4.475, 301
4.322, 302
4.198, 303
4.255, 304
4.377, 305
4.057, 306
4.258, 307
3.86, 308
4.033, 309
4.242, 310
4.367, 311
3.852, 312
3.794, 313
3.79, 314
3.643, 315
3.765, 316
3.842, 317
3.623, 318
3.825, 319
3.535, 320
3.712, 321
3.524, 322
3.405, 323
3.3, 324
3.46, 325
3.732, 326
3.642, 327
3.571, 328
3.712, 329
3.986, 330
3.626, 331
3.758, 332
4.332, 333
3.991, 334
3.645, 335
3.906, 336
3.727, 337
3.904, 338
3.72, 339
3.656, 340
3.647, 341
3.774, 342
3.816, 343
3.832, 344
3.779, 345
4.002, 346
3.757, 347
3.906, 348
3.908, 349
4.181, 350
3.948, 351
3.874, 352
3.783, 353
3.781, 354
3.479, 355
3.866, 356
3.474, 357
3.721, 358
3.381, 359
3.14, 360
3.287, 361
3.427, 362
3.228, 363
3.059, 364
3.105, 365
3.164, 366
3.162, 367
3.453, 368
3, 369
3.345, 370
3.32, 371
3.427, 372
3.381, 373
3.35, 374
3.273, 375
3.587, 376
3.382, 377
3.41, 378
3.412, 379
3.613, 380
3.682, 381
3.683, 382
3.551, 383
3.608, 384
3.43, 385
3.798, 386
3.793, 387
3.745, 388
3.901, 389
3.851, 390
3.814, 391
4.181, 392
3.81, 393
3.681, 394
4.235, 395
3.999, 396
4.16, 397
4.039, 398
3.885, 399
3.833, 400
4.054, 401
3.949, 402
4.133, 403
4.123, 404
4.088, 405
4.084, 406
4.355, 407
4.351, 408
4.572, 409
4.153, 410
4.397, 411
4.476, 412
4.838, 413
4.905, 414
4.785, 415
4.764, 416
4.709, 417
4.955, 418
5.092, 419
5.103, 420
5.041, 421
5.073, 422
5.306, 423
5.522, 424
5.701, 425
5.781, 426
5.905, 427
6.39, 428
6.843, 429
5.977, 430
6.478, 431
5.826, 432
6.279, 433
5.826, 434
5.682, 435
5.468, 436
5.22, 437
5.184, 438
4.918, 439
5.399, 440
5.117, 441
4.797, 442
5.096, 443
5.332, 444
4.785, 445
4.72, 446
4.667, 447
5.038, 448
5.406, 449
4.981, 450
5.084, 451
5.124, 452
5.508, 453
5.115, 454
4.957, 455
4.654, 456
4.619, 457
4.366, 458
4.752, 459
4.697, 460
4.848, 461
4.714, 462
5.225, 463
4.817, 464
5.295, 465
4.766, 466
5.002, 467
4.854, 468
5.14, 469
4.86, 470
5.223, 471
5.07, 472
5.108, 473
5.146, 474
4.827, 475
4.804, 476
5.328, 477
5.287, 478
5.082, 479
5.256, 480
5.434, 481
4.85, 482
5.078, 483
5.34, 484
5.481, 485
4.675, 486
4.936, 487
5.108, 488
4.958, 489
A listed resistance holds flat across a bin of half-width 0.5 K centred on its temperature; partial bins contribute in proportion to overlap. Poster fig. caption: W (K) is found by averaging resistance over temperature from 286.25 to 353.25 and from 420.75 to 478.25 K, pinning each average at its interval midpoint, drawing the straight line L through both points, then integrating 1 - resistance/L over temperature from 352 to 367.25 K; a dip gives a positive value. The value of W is 3.3 K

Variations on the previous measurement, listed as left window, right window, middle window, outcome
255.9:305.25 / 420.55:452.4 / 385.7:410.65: 6.1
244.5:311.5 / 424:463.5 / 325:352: 6.8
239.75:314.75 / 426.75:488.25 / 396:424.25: 3.4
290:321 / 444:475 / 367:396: 6.1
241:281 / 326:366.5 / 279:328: 3.7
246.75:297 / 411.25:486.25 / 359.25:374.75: 5.8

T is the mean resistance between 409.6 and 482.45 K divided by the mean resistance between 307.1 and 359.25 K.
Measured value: 1.4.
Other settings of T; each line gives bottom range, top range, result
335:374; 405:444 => 1.45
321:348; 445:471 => 1.32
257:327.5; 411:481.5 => 1.11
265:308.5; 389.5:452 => 1.02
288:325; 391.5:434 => 1.17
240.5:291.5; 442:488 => 0.95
